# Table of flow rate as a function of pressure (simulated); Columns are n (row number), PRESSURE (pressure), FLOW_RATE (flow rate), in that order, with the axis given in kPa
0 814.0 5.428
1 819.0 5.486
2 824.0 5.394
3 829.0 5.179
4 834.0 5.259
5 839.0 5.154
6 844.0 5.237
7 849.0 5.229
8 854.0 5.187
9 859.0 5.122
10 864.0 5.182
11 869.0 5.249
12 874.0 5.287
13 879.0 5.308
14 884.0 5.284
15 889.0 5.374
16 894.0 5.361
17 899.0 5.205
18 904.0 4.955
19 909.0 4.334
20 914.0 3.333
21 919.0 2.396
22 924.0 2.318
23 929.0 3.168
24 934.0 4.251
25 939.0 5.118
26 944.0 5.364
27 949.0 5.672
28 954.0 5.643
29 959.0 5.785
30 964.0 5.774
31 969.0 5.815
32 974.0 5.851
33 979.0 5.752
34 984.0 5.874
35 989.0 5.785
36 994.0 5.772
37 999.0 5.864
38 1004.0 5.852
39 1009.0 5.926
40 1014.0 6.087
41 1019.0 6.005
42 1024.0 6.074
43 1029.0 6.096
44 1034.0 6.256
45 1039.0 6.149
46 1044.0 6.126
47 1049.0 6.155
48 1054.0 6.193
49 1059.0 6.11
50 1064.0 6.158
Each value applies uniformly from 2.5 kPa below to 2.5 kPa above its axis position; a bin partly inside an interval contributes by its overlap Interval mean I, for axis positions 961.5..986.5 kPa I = 5.81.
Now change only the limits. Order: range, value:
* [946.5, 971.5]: 5.74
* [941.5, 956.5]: 5.56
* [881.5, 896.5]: 5.34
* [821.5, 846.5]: 5.24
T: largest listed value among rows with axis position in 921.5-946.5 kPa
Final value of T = 5.364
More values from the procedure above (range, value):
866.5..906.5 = 5.374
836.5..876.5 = 5.287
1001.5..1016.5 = 6.087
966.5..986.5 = 5.874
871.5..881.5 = 5.308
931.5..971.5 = 5.815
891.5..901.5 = 5.361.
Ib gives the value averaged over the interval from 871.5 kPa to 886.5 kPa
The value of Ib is 5.29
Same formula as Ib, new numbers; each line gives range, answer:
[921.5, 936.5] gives 3.25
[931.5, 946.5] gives 4.91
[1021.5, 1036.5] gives 6.14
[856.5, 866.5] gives 5.15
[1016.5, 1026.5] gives 6.04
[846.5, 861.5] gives 5.18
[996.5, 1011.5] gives 5.88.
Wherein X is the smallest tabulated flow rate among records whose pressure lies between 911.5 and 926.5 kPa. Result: 2.318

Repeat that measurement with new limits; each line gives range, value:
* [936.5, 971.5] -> 5.118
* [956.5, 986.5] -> 5.752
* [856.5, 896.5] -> 5.122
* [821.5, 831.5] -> 5.179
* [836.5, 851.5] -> 5.154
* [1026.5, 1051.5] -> 6.096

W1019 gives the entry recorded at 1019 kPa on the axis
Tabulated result 6.005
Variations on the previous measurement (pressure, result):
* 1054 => 6.193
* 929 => 3.168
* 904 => 4.955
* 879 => 5.308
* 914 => 3.333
